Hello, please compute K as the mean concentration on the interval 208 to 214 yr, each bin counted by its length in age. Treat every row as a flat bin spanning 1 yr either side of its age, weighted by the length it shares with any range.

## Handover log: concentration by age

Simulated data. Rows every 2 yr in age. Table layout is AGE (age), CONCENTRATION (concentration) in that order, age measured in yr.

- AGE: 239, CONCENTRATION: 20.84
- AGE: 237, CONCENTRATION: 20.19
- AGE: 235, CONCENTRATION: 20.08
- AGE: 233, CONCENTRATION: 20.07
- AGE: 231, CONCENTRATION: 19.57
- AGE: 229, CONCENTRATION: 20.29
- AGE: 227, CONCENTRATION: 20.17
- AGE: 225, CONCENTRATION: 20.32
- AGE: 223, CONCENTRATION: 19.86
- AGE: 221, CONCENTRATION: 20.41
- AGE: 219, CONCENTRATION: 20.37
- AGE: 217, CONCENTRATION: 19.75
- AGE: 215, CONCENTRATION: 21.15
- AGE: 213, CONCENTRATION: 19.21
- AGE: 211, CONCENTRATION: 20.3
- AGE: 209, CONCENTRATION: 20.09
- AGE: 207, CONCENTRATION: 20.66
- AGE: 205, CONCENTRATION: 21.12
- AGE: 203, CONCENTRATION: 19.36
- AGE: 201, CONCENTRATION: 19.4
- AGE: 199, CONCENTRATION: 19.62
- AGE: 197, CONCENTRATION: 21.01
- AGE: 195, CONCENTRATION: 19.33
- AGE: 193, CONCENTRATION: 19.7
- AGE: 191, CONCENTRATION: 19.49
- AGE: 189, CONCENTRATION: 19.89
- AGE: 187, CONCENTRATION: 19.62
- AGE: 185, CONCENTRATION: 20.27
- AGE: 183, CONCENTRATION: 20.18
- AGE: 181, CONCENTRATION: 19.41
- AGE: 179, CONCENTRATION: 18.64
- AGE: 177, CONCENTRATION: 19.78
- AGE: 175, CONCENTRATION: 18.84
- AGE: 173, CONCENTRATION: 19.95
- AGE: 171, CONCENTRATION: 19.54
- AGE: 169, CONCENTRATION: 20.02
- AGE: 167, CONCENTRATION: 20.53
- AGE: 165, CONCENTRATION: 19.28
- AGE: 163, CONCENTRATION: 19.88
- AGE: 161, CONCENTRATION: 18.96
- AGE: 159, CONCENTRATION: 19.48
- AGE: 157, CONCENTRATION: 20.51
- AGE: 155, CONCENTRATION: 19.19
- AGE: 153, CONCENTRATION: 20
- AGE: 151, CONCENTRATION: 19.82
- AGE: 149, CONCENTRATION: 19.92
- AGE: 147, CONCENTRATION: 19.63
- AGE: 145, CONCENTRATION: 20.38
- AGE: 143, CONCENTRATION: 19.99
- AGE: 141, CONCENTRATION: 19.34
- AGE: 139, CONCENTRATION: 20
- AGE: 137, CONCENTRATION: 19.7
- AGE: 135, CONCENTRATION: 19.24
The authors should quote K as 19.9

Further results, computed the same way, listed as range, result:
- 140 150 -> 19.9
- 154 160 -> 19.7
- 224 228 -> 20.2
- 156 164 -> 19.7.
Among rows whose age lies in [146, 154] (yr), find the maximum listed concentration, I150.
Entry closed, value 20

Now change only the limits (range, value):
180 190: 20.27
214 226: 21.15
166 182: 20.53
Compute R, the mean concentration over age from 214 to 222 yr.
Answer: 20.4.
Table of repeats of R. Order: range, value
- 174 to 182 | 19.2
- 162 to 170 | 19.9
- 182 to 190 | 20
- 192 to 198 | 20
